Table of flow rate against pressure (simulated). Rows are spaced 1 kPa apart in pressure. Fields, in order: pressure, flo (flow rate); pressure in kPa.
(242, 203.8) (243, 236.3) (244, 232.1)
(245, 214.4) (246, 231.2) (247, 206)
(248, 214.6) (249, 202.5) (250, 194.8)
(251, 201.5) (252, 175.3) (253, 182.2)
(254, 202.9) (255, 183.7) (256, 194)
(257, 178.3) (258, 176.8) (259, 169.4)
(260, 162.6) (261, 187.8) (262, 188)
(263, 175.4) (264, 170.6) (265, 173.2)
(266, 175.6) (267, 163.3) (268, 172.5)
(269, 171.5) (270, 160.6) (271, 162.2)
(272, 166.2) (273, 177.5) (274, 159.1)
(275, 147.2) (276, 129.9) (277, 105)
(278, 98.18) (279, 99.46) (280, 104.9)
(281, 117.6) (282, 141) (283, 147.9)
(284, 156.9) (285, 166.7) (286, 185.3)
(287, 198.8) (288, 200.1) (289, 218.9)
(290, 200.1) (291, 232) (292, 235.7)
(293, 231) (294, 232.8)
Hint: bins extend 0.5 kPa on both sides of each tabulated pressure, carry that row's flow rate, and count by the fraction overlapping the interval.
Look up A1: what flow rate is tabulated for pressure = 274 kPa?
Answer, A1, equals 159.1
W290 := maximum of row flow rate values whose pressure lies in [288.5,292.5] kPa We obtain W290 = 235.7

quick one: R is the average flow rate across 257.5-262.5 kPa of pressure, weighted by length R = 177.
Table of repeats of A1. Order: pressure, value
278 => 98.18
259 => 169.4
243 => 236.3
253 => 182.2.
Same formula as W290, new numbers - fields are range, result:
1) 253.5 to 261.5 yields 202.9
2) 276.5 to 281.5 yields 117.6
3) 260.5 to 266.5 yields 188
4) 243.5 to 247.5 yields 232.1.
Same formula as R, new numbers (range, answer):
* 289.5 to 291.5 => 216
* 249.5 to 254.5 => 191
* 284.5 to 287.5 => 184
